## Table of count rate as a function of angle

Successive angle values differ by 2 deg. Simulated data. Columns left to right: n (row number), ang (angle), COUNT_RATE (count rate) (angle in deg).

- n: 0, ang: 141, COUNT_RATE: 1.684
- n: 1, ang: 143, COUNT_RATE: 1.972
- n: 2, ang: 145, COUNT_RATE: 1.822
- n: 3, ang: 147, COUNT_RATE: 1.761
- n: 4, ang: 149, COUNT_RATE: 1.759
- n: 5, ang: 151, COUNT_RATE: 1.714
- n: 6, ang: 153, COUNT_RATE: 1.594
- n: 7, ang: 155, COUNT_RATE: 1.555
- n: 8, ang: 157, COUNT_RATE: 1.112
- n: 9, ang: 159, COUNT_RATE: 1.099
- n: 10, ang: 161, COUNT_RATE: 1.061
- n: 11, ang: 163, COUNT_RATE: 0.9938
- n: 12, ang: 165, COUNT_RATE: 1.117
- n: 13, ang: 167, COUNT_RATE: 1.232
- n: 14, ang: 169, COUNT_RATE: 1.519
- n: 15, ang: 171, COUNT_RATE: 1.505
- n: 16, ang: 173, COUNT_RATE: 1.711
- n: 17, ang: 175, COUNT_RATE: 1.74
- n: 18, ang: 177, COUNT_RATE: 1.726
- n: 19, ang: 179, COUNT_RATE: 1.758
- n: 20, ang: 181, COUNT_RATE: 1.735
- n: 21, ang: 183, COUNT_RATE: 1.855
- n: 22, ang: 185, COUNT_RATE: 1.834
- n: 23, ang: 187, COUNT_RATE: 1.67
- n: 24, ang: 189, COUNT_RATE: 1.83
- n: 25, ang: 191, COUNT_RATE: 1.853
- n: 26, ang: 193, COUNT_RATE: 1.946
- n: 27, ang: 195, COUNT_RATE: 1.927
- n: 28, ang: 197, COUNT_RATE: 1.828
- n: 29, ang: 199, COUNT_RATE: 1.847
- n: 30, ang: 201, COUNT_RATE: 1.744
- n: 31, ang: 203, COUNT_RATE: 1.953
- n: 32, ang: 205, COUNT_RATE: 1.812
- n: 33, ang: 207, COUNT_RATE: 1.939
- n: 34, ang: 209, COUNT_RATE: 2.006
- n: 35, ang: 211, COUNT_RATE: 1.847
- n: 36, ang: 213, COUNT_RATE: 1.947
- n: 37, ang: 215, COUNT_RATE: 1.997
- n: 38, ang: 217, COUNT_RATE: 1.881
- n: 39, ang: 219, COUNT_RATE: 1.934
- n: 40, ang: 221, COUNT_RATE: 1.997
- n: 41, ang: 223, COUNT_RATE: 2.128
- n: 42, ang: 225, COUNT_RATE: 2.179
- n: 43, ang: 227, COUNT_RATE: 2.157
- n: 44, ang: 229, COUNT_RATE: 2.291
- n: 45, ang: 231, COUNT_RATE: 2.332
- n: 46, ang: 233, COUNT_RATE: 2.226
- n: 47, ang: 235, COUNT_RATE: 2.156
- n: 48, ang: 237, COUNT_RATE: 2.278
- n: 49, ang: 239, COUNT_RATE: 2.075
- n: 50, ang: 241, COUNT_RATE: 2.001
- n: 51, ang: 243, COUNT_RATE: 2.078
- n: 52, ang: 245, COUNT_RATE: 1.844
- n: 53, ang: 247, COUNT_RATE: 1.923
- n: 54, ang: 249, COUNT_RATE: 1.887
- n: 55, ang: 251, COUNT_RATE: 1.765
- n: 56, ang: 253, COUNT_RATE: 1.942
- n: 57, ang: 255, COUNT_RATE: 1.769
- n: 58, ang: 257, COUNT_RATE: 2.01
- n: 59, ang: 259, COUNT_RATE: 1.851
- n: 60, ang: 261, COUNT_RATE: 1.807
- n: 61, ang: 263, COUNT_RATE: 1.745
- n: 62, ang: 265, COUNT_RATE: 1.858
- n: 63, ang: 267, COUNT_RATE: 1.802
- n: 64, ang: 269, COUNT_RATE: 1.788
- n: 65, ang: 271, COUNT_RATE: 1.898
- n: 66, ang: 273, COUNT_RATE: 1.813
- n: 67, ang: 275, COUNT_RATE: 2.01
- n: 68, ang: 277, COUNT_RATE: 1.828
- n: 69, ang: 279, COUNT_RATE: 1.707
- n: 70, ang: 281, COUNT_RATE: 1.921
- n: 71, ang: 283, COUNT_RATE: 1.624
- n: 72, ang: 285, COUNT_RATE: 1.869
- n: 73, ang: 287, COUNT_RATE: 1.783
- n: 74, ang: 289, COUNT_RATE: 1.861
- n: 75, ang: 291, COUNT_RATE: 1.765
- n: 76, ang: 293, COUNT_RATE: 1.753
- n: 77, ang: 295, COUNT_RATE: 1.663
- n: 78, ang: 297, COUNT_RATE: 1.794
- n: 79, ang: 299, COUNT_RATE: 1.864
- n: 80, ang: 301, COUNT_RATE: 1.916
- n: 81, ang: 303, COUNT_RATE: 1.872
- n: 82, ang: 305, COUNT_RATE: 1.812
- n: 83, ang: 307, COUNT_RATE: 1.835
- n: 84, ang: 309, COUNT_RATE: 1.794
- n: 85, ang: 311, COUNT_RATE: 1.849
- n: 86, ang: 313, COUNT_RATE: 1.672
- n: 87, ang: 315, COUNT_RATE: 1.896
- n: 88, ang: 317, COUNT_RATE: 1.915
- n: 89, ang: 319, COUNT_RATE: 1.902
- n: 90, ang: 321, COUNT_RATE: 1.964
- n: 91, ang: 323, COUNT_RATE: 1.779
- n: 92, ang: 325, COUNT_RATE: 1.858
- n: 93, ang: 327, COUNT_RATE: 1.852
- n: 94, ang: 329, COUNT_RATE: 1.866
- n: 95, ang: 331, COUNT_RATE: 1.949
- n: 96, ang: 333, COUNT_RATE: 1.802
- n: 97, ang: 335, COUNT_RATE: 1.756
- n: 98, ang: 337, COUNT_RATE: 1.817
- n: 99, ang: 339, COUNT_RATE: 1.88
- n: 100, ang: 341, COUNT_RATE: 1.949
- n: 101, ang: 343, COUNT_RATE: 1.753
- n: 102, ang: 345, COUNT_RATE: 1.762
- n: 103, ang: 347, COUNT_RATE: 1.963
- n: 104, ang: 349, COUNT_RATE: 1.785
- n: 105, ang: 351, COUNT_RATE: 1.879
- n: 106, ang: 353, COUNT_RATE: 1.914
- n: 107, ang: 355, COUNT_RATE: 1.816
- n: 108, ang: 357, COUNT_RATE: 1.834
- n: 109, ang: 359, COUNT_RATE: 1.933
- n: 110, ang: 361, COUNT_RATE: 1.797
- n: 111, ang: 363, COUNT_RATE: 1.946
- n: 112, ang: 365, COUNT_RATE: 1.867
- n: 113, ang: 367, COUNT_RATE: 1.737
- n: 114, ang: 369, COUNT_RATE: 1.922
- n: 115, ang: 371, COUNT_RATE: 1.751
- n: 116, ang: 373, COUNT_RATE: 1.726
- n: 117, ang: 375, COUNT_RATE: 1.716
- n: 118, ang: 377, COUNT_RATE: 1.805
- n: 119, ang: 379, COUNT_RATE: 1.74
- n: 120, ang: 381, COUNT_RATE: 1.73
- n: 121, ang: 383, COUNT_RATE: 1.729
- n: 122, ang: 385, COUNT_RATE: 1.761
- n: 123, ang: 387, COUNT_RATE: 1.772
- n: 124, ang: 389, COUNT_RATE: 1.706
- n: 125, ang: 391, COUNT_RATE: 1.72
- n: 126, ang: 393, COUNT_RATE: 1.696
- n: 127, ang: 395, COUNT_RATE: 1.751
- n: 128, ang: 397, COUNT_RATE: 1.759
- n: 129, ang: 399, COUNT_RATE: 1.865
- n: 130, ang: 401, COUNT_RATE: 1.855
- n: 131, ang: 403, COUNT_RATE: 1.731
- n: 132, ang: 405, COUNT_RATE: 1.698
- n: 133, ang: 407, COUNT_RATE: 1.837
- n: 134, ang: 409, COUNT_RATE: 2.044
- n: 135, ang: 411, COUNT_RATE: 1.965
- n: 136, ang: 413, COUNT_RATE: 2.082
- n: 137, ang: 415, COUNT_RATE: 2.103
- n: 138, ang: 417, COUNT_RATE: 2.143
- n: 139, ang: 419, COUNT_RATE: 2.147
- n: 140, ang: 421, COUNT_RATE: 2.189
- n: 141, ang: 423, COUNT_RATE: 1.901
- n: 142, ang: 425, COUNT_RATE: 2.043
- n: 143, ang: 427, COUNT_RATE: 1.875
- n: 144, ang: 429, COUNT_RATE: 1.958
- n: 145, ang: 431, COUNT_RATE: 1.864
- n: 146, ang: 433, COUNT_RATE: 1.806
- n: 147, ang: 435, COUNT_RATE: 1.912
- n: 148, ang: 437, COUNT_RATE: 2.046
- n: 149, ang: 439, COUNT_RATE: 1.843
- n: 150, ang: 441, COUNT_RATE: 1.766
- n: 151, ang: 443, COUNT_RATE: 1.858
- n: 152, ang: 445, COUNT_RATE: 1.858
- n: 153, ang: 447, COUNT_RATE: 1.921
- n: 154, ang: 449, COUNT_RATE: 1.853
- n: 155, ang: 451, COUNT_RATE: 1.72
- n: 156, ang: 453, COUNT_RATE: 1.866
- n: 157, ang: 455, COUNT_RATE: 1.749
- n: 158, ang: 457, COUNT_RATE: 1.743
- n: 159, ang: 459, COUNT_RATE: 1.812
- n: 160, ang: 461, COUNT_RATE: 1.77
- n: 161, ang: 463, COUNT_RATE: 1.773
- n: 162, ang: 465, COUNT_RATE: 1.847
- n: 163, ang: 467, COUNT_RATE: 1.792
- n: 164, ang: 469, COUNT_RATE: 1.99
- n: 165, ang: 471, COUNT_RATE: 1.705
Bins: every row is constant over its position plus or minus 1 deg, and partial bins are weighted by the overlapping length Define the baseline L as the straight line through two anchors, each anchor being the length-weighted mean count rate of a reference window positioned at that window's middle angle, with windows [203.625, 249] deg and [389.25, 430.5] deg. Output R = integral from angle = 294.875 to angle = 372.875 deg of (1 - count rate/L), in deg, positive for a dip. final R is 4.8 deg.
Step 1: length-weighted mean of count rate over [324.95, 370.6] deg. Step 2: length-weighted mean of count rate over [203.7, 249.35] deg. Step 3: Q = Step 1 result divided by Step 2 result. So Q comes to 0.91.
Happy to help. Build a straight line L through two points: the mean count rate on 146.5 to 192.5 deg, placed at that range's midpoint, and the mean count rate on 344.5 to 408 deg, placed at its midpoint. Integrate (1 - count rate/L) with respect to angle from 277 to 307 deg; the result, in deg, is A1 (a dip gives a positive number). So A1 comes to -1.8 deg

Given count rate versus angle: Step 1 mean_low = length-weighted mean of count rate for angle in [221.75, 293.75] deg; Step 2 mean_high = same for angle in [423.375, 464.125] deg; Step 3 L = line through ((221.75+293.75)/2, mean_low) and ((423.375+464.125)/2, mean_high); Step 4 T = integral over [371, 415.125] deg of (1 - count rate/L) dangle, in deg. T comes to 1.7 deg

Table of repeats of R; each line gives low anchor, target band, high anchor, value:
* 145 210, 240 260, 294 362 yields -1.9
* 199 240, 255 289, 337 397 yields 2.2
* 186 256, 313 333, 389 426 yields 0.7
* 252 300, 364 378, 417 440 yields 0.9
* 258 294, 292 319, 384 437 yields 0.2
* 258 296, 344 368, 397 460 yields 0.1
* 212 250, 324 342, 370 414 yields 0.3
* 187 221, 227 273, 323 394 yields -2.5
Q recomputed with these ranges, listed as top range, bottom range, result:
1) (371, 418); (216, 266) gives 0.91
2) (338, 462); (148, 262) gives 1.02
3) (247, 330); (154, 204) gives 1.14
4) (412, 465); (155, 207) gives 1.18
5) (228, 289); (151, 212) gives 1.17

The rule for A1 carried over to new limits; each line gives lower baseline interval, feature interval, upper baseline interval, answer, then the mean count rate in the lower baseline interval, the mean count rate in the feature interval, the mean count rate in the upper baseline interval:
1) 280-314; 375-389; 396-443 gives 1.0 deg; 1.8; 1.75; 1.93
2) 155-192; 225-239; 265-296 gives -4.6 deg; 1.52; 2.22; 1.81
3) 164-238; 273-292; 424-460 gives 0.5 deg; 1.88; 1.82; 1.86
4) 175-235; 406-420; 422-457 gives -1.3 deg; 1.94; 2.05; 1.87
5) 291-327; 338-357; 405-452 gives 0.1 deg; 1.83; 1.85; 1.94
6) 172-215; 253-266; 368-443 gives 0.0 deg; 1.84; 1.85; 1.86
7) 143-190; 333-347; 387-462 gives -0.4 deg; 1.56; 1.83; 1.88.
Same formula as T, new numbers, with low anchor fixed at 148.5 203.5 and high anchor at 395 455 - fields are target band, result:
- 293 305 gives -0.4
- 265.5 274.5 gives -0.6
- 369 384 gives 0.8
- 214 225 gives -2.3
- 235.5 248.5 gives -2.6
